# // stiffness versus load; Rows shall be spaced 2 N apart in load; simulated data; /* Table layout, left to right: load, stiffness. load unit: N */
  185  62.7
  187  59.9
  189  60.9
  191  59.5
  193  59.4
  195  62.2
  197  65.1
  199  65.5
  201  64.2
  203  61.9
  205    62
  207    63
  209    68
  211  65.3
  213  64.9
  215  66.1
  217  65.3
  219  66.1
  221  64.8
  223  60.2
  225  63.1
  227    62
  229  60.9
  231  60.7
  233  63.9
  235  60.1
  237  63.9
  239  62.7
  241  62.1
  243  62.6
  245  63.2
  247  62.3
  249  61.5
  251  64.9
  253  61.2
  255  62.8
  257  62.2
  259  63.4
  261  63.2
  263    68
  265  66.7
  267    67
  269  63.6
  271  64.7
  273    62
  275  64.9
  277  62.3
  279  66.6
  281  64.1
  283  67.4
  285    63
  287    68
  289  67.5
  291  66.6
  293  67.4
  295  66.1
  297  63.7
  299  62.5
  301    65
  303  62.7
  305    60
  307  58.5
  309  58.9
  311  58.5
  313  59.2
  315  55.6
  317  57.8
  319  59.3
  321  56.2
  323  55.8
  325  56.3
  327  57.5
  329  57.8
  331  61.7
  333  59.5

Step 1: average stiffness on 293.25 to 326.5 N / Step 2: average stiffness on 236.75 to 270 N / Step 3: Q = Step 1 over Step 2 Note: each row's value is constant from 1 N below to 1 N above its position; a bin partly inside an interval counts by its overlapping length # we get 0.94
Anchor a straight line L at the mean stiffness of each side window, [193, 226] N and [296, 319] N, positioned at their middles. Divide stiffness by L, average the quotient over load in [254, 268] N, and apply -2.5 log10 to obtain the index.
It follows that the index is -0.05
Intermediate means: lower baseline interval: 64.1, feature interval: 64.8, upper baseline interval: 60.2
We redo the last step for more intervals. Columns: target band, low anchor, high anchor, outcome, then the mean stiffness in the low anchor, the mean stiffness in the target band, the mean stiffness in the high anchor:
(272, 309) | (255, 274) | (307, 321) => -0.054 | 64.4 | 64.2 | 58.1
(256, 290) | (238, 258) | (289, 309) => -0.033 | 62.5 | 65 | 63.6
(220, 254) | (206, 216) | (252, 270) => 0.042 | 65.5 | 62.4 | 64.2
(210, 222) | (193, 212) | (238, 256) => -0.032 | 63.9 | 65.4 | 62.6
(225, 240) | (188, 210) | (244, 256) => 0.011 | 62.9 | 62.1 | 62.6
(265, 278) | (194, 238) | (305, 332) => -0.064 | 63.6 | 64.3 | 58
